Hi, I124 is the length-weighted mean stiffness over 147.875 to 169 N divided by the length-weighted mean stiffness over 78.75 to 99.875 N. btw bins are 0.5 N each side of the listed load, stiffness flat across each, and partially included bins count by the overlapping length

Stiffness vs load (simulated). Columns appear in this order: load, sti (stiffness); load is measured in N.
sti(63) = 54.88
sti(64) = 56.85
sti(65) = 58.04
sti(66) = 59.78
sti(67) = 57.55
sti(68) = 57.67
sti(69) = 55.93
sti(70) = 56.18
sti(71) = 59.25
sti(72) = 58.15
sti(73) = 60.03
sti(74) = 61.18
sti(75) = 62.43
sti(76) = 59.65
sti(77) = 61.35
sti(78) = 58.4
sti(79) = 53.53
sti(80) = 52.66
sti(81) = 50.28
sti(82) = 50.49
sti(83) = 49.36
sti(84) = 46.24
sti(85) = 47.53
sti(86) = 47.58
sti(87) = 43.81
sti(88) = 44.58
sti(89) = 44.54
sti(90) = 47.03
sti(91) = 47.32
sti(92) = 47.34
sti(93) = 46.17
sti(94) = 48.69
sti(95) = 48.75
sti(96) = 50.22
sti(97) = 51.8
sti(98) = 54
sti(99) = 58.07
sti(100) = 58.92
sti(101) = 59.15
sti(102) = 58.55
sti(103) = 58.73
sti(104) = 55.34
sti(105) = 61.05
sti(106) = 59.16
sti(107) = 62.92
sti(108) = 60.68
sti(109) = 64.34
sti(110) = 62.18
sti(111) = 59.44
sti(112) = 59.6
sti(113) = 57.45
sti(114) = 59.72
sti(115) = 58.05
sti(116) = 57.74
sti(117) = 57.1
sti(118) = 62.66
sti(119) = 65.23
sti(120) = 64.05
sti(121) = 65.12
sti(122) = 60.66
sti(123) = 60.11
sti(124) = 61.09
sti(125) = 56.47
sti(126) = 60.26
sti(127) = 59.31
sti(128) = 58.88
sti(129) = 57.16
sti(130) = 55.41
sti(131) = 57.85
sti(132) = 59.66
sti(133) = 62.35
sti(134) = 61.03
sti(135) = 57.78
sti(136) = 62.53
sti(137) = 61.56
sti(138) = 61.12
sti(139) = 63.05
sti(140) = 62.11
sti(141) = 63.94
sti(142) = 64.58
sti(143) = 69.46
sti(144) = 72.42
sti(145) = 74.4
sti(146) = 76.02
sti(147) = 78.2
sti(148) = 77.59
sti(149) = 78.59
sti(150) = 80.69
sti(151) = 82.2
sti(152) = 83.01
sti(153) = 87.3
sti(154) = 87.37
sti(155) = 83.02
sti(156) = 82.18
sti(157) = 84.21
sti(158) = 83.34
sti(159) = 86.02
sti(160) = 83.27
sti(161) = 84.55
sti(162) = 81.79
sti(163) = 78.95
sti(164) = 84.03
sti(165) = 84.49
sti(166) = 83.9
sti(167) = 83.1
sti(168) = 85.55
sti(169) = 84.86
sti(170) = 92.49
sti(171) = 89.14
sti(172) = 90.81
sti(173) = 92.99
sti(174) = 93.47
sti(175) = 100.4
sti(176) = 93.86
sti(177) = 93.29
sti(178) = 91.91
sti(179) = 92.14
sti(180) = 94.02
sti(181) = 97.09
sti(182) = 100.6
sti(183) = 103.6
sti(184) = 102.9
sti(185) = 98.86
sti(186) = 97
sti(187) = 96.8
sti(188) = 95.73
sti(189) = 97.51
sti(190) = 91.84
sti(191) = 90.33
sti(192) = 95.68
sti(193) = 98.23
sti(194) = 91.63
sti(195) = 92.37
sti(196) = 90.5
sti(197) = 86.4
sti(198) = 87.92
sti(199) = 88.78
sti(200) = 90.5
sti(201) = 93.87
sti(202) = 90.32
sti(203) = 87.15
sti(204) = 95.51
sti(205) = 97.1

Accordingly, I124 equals 1.69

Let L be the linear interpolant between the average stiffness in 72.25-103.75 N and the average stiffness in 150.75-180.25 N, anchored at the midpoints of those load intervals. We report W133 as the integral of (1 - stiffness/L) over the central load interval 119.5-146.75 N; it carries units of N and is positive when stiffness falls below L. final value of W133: 3.8 N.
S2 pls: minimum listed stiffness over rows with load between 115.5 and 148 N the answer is 55.41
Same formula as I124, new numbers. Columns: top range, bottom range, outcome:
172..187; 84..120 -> 1.75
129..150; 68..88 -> 1.22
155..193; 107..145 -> 1.48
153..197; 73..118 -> 1.66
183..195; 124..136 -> 1.63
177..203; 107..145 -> 1.53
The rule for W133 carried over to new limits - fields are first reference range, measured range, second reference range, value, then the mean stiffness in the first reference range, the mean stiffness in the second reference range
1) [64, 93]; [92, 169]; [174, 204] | 6.6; 53.4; 94.2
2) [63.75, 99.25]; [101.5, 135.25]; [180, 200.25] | 3.6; 53.1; 94.7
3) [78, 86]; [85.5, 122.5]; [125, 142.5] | -0.8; 50.4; 60.4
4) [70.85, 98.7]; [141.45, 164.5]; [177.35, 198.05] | 0.1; 51.8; 95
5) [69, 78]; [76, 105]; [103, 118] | 3.8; 59.5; 59.7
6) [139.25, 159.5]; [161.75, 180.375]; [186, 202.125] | -0.9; 77.7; 92.6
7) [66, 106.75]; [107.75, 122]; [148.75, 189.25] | 1.1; 53.8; 89.5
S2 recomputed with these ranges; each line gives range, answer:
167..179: 83.1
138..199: 61.12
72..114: 43.81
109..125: 56.47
